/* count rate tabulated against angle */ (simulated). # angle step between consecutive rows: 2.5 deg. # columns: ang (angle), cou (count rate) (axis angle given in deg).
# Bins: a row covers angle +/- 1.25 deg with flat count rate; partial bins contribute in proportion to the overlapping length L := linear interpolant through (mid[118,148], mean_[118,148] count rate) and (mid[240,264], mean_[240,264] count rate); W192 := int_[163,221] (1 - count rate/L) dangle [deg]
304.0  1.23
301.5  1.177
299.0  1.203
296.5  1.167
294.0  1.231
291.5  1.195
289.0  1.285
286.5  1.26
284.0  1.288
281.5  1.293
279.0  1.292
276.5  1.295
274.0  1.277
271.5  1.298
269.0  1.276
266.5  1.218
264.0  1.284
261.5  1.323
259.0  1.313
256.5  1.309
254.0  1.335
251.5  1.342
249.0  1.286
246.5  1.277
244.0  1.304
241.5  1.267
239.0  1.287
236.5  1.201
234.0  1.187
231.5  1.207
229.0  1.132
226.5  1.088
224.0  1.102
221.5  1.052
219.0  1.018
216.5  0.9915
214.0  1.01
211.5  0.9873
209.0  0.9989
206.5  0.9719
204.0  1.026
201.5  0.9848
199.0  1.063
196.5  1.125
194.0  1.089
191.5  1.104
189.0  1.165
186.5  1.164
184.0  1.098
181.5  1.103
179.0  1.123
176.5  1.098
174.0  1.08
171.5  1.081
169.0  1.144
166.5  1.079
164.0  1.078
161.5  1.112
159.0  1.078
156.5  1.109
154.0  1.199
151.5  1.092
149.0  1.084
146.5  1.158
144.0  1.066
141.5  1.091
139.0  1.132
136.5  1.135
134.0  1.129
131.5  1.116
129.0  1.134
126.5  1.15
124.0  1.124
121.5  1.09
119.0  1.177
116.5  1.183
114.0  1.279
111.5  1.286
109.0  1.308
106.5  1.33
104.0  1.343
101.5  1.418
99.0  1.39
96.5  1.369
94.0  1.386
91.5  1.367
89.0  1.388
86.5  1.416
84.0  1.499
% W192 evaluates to 6.88 deg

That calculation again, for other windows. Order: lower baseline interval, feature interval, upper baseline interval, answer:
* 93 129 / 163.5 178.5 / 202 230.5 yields 0.52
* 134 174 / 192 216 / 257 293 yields 3.03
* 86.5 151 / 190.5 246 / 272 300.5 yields 6.30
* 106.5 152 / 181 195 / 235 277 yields 1.10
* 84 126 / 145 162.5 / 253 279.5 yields 2.47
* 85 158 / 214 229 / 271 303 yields 2.24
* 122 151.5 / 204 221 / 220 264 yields 2.86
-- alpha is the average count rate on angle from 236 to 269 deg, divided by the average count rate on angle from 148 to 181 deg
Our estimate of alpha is 1.17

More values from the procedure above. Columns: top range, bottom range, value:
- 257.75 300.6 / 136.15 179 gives 1.14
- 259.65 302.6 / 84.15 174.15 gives 1.05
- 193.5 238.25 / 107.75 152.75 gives 0.93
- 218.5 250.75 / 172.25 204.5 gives 1.09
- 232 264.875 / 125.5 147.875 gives 1.14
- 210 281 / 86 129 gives 0.94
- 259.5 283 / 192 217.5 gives 1.25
